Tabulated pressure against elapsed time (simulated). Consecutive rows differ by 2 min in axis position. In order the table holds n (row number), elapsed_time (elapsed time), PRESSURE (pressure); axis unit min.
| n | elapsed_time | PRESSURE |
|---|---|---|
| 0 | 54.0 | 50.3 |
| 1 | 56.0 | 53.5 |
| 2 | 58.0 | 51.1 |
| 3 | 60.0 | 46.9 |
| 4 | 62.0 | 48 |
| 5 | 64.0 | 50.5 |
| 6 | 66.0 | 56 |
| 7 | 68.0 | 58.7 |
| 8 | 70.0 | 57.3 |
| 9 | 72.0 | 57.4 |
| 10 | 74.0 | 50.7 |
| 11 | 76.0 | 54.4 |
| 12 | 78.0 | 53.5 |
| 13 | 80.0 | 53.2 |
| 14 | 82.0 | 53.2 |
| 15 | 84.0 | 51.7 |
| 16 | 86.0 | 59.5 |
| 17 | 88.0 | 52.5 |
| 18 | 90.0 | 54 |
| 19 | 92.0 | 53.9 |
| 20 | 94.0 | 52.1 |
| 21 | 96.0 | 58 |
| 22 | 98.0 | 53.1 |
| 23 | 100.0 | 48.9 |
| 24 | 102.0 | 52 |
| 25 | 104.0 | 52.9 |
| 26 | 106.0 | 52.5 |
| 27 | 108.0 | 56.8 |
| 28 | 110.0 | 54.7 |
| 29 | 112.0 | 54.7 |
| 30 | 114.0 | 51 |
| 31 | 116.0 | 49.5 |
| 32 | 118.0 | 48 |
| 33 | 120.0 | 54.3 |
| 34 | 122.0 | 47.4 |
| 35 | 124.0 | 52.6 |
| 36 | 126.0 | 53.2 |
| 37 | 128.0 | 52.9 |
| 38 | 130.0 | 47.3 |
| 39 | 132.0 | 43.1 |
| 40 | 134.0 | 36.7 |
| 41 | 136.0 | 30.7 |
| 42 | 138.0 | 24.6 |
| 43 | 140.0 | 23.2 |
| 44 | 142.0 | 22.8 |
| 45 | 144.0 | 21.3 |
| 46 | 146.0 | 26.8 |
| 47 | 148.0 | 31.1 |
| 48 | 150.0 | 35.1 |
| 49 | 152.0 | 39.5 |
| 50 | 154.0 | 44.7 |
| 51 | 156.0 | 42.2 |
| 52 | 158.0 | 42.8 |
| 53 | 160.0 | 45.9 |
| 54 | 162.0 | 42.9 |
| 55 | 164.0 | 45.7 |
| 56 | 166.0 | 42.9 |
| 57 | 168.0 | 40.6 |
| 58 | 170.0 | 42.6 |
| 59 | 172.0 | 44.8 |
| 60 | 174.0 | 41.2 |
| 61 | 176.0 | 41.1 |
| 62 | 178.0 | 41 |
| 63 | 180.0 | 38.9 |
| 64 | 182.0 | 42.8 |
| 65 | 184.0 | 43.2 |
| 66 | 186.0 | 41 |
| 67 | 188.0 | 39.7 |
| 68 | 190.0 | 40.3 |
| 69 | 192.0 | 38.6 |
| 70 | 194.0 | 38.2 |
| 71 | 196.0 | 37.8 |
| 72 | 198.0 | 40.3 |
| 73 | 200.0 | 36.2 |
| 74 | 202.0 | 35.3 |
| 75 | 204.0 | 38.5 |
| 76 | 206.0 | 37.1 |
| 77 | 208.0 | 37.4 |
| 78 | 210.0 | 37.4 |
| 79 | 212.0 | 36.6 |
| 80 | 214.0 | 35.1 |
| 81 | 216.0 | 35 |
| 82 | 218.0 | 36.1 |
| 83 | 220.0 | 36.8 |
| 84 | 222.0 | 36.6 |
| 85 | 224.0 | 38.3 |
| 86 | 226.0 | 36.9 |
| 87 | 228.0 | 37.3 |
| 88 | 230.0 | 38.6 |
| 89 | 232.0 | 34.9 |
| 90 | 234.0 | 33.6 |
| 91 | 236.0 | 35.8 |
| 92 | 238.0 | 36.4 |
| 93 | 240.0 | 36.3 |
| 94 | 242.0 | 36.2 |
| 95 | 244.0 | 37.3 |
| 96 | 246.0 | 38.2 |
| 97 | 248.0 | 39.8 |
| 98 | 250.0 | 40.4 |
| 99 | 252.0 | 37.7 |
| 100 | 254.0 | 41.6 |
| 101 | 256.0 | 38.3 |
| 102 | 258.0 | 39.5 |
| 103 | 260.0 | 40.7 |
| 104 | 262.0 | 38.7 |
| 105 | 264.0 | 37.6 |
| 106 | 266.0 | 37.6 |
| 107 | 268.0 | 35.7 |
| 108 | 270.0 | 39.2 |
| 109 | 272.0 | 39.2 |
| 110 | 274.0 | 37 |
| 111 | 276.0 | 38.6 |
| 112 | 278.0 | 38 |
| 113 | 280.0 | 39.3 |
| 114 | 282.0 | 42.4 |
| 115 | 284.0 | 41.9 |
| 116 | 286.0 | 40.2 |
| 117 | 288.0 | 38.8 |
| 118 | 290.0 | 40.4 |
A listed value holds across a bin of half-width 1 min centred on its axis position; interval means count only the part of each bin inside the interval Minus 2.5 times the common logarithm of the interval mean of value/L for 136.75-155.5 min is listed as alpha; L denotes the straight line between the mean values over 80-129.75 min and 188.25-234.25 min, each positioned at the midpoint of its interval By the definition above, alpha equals 0.47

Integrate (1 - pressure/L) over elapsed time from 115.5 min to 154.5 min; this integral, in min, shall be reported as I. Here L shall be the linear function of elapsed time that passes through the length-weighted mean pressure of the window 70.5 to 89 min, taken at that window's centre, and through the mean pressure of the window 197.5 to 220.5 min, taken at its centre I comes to 6.6 min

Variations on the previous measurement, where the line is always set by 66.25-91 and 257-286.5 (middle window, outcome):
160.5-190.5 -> 3.1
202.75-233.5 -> 4.7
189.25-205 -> 2.4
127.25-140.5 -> 3.5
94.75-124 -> -0.1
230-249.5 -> 2.3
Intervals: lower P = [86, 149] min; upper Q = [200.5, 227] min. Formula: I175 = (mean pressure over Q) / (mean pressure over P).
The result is 0.8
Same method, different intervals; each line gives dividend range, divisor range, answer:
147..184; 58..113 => 0.77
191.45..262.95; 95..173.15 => 0.85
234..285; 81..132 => 0.73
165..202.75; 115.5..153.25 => 1.04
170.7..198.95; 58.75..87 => 0.76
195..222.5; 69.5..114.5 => 0.69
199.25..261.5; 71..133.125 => 0.71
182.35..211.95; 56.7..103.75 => 0.73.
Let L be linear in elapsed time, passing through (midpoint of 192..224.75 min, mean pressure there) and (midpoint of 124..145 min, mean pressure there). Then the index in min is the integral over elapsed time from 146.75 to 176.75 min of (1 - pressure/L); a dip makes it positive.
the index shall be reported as -3.9 min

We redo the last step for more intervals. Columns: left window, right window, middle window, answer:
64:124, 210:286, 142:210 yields 9.0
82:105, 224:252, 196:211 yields 1.3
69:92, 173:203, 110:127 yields -0.8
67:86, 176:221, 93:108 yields -0.5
